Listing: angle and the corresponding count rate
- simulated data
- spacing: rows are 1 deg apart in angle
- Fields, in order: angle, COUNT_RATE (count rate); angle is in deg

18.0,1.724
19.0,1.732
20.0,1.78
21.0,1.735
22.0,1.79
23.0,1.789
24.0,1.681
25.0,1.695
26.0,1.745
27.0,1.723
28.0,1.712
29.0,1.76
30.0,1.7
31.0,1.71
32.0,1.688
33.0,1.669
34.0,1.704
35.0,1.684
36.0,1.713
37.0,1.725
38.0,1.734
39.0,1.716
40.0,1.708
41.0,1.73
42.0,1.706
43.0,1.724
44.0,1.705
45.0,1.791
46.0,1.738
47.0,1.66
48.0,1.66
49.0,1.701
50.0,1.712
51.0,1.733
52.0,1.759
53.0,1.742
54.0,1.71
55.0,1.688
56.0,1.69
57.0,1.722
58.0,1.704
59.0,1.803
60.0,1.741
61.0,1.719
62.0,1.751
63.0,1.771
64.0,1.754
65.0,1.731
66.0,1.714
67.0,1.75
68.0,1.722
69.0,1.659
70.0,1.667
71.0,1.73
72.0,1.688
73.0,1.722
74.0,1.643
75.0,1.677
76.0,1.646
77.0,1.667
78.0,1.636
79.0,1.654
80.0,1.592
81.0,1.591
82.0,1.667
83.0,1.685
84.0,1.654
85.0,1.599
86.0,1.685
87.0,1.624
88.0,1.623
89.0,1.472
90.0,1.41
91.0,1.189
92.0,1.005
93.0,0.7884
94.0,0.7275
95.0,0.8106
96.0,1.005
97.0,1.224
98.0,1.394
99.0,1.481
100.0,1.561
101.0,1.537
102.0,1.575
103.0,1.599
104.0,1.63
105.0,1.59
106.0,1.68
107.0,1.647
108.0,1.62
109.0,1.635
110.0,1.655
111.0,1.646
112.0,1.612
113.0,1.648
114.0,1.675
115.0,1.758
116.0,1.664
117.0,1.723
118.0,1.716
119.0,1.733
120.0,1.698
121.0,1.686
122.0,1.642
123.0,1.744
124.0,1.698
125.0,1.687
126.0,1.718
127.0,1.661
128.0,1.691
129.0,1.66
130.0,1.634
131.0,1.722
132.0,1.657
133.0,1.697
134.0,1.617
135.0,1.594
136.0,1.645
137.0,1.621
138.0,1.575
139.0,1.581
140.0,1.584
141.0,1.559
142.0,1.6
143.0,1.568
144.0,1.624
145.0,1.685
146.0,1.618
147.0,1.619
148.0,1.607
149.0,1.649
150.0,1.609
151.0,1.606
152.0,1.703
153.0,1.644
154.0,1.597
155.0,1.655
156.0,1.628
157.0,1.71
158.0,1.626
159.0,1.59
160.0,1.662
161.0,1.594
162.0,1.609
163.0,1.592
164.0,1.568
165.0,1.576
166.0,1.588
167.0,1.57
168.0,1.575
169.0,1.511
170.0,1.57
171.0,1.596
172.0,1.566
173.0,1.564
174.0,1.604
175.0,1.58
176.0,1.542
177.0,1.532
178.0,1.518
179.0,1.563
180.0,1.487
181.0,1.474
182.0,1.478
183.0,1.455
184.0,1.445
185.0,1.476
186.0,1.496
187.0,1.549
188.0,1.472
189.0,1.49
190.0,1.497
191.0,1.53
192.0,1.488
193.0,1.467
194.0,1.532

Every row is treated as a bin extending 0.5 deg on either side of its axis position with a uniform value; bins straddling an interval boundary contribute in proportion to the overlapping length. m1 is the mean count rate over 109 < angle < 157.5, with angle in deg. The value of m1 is 1.65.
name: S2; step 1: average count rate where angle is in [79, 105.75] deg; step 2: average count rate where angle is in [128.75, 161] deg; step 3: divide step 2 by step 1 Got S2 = 1.15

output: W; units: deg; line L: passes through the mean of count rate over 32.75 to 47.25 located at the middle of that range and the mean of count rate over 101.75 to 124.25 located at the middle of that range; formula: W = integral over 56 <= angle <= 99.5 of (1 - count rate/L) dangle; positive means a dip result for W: 3.7 deg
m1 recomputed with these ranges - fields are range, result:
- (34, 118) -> 1.61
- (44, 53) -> 1.72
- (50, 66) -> 1.73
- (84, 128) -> 1.53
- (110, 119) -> 1.68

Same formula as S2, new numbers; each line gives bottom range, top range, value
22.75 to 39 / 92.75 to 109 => 0.81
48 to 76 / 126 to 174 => 0.94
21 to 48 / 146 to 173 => 0.94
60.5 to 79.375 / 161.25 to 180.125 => 0.92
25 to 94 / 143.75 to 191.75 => 0.95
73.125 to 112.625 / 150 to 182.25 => 1.06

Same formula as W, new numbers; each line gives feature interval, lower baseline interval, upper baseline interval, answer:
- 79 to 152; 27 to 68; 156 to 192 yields 2.7 deg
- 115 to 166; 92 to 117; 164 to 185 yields -4.9 deg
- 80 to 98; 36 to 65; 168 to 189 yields 3.4 deg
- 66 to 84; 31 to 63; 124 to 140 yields 0.3 deg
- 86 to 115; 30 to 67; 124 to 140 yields 4.1 deg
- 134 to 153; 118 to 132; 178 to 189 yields 0.1 deg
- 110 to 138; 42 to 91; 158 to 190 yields -1.1 deg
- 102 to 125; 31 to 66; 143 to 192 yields -0.4 deg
